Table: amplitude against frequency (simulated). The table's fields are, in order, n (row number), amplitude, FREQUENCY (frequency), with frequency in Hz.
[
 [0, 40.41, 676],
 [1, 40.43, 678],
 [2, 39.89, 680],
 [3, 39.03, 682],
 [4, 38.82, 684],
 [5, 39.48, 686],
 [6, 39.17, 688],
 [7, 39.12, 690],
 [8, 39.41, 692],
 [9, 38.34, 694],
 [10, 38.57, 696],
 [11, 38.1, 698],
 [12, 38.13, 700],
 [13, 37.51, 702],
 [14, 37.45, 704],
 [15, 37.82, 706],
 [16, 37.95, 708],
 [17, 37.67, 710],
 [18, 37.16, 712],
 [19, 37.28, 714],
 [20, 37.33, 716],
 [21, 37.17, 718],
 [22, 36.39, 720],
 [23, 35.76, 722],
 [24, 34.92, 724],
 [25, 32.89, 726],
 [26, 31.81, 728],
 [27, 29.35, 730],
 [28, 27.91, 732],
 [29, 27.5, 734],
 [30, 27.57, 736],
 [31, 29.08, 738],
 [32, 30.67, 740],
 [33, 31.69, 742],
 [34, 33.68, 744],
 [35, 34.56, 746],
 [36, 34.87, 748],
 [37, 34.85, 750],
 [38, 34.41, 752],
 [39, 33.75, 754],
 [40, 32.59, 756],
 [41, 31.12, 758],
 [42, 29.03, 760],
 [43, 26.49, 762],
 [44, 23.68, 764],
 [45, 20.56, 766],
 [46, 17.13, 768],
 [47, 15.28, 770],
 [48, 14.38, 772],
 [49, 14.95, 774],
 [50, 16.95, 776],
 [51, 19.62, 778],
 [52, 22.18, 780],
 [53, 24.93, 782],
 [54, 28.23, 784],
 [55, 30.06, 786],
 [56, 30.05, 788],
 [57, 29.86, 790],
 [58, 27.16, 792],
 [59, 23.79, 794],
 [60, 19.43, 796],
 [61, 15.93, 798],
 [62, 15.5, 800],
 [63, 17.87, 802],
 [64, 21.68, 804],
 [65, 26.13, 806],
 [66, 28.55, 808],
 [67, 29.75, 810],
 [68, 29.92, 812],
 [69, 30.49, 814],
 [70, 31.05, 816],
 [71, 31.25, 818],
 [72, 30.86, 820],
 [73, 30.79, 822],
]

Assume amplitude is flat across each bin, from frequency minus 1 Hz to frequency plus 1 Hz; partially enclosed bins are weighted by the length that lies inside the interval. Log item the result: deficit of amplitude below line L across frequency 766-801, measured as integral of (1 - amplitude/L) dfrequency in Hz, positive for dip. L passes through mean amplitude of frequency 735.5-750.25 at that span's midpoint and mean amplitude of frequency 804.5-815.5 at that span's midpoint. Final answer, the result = 10.0 Hz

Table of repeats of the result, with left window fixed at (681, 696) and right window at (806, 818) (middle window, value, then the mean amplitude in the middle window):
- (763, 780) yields 7.63 Hz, 18.1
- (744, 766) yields 1.90 Hz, 31.1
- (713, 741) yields 2.81 Hz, 32.5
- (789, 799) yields 2.54 Hz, 23.2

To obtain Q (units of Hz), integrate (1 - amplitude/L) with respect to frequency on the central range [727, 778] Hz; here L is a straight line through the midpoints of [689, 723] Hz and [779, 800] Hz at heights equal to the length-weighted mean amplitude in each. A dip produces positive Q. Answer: 5.83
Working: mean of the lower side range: 37.7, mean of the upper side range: 24.7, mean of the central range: 27.2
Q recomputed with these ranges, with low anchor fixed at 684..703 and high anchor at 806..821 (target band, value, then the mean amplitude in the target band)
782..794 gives 1.34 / 28.3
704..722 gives -0.01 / 37.3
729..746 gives 2.63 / 30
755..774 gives 6.05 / 22.9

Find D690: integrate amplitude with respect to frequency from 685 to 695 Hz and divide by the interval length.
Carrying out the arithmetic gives 39.1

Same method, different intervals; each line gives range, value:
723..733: 31.4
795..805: 18.1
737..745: 31.3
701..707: 37.6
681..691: 39.1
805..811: 28.1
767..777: 15.7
